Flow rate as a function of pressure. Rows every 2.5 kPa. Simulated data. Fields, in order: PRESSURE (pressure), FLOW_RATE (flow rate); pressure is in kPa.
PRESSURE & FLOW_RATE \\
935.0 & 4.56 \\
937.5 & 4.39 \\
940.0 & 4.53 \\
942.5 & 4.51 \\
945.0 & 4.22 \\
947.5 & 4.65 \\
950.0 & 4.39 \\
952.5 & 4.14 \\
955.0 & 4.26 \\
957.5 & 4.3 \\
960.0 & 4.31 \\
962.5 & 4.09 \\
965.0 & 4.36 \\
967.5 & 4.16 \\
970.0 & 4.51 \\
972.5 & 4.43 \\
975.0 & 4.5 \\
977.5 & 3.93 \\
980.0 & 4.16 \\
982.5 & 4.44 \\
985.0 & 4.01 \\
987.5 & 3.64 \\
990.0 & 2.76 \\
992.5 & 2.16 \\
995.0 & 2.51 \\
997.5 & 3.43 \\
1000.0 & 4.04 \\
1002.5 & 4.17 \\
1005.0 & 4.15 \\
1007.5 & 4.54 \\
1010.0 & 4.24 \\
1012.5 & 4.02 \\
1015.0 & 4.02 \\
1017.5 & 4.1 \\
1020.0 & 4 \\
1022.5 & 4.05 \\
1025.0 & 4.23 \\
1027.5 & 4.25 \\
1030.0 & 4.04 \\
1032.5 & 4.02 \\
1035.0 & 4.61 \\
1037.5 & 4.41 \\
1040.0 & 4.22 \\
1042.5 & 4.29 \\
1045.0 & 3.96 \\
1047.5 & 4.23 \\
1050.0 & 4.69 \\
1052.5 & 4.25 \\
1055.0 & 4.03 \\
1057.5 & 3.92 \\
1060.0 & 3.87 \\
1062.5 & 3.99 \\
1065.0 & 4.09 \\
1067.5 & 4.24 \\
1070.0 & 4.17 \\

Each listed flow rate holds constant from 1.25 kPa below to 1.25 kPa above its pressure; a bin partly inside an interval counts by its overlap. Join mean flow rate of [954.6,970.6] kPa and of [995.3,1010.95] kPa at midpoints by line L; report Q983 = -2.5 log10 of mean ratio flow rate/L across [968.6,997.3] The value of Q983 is 0.12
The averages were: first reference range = 4.28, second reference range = 4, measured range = 3.72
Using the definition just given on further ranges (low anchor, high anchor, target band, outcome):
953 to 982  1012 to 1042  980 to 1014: 0.14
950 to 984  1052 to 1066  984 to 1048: 0.06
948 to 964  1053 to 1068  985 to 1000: 0.33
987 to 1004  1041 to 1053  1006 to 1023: -0.15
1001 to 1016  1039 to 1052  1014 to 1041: 0.01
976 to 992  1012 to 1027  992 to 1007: 0.11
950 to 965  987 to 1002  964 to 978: -0.13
